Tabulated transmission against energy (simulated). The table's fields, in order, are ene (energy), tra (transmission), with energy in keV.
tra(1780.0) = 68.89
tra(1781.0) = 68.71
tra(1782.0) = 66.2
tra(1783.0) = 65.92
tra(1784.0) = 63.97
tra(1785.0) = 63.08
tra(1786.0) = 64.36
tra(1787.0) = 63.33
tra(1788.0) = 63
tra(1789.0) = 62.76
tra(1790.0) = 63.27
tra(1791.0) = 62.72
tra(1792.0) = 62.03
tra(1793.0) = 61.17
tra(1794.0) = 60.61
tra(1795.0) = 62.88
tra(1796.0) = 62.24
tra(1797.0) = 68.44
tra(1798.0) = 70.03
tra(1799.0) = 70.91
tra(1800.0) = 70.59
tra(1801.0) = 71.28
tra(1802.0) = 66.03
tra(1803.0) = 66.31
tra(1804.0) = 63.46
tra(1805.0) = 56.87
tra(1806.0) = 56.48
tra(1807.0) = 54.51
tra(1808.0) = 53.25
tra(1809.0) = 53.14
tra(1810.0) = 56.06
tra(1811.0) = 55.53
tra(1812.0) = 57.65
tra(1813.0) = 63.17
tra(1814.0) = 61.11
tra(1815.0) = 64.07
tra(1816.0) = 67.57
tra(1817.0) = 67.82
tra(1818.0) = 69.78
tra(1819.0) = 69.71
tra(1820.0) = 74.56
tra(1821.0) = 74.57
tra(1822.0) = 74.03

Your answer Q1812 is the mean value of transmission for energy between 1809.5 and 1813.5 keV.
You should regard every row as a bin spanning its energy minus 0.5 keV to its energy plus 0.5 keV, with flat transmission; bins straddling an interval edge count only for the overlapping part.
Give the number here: 58.1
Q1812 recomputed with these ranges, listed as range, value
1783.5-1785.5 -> 63.5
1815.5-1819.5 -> 68.7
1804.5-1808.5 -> 55.3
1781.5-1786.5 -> 64.7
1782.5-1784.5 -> 64.9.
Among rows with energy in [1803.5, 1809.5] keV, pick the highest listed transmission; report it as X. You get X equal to 63.46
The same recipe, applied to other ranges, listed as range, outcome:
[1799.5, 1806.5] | 71.28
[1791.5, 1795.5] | 62.88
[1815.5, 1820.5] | 74.56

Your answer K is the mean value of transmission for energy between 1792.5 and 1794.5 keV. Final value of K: 60.9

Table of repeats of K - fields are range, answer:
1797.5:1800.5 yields 70.5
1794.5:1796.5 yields 62.6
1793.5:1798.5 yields 64.8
